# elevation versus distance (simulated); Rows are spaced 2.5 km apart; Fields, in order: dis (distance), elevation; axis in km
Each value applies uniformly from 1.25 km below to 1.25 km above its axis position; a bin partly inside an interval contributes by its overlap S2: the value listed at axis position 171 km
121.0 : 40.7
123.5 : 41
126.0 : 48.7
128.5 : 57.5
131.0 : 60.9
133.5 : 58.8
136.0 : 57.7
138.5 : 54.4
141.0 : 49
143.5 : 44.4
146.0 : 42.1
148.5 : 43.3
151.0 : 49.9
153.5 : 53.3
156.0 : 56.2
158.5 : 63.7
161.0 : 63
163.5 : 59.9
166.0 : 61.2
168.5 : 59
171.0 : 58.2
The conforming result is 58.2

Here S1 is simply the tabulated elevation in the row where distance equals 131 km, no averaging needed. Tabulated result 60.9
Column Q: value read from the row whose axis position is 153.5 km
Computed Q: 53.3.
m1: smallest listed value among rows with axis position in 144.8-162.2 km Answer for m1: 42.1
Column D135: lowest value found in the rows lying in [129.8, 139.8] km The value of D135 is 54.4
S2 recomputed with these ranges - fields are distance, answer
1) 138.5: 54.4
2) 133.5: 58.8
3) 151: 49.9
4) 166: 61.2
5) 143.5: 44.4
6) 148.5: 43.3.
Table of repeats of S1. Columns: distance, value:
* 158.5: 63.7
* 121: 40.7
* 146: 42.1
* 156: 56.2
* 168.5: 59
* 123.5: 41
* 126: 48.7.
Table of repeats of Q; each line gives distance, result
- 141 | 49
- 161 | 63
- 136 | 57.7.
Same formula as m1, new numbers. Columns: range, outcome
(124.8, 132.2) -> 48.7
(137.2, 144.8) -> 44.4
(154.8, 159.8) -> 56.2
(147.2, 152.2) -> 43.3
